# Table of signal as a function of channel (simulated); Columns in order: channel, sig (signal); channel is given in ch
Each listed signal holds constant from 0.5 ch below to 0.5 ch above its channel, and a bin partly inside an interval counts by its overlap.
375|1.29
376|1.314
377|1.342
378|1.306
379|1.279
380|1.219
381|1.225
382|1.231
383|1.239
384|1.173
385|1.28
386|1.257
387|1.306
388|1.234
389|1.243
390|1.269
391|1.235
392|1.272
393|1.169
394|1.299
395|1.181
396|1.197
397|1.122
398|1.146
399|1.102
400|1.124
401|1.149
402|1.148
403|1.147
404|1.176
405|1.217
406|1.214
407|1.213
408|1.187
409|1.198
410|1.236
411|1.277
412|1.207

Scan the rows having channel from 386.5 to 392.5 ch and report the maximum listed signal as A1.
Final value 1.306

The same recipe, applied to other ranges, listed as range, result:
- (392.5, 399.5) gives 1.299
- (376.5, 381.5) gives 1.342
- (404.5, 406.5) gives 1.217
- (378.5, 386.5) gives 1.28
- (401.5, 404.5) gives 1.176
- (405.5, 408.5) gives 1.214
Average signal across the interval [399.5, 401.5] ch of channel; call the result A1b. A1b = 1.14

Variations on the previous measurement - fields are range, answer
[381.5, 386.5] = 1.24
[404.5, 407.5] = 1.21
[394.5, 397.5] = 1.17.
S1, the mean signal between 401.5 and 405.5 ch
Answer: 1.17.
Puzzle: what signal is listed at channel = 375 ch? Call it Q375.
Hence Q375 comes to 1.29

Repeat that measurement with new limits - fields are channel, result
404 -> 1.176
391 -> 1.235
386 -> 1.257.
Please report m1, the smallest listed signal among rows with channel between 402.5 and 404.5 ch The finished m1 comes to 1.147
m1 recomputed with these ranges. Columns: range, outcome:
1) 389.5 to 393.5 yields 1.169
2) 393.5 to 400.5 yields 1.102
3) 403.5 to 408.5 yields 1.176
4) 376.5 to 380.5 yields 1.219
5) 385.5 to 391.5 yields 1.234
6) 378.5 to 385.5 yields 1.173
